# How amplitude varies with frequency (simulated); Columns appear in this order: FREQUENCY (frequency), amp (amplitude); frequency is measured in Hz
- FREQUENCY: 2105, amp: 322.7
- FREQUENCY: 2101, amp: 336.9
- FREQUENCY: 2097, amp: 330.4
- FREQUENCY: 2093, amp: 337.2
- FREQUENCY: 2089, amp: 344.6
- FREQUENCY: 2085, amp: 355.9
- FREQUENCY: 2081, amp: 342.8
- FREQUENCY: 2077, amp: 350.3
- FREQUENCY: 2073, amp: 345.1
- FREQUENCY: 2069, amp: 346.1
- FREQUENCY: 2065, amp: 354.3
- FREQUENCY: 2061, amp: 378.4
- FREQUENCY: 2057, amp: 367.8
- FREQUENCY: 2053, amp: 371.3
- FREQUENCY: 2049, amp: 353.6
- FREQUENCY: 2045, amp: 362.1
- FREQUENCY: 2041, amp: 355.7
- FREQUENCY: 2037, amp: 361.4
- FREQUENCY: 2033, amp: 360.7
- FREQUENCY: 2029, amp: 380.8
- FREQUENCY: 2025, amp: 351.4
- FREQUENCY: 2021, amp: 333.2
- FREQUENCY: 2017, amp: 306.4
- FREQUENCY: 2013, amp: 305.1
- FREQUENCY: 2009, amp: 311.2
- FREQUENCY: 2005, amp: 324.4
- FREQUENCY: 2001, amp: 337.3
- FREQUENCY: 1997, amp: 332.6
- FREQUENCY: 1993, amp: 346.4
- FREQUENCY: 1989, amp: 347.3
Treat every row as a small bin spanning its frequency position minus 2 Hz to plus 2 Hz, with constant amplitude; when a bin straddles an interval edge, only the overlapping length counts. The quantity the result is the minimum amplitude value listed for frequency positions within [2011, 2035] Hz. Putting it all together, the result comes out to 305.1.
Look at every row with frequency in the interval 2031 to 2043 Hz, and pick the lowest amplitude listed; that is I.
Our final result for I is 355.7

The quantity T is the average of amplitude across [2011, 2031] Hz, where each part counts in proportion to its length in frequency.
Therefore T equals 335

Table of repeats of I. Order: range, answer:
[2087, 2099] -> 330.4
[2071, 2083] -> 342.8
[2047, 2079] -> 345.1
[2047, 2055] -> 353.6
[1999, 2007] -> 324.4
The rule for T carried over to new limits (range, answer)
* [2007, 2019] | 308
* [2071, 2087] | 349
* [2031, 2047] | 360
